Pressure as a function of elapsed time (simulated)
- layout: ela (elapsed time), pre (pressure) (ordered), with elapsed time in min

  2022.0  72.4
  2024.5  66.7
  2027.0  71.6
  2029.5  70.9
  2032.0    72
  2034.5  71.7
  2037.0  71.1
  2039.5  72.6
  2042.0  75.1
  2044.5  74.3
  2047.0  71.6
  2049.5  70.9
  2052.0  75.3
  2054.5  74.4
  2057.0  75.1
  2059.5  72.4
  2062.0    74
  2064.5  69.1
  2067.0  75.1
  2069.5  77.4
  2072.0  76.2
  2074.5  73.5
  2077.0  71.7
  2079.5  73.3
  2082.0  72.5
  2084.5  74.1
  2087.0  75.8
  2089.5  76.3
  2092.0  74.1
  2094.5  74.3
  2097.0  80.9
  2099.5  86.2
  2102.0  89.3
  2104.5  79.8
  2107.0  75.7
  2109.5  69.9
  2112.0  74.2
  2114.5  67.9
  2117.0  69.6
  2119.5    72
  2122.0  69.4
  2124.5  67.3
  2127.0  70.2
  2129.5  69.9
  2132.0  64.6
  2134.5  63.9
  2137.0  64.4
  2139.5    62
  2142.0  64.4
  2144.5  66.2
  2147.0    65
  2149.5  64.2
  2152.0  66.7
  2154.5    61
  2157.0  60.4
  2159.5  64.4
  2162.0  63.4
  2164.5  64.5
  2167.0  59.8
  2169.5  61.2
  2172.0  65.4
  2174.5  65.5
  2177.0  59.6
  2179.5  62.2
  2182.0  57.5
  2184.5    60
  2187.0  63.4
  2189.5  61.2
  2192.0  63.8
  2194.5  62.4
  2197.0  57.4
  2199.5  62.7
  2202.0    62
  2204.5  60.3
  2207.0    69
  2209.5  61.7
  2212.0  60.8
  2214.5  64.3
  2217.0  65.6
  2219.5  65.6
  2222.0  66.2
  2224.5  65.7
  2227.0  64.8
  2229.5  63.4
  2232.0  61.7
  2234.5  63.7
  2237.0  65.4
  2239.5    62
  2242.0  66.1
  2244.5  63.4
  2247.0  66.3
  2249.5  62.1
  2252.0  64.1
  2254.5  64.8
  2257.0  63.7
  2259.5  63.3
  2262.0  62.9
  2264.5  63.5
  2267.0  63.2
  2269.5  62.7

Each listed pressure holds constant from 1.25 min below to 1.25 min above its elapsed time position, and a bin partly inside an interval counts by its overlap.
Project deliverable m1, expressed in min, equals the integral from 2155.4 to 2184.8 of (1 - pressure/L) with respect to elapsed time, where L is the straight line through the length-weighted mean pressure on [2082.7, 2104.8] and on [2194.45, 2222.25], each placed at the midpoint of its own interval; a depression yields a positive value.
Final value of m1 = 2.7 min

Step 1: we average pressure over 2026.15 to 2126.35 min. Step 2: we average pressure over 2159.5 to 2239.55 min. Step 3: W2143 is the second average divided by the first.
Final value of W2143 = 0.85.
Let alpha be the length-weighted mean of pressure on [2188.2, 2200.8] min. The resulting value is 61.5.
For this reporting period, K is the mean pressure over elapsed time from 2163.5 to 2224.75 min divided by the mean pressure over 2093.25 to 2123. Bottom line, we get 0.8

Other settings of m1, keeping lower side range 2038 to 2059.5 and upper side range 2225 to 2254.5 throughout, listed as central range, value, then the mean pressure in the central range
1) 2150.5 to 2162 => 0.8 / 63.2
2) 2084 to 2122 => -2.7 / 75.8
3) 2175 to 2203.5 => 2.3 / 61.2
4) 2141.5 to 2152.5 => 0.5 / 65.3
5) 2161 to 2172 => 0.8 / 62.6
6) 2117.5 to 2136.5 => 0.4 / 68.1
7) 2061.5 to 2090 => -0.7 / 74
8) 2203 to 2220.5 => 0.4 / 63.8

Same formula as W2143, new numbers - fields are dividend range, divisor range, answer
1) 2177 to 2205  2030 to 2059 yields 0.84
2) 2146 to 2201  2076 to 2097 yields 0.84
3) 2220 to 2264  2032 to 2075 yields 0.87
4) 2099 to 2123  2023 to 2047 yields 1.05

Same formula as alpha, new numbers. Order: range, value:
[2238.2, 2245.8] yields 63.9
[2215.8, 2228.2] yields 65.6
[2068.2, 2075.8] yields 75.7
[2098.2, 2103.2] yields 87.7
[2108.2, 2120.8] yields 70.7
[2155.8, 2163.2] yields 62.7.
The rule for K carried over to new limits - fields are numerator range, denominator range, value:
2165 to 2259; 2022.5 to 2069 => 0.87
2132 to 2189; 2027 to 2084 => 0.86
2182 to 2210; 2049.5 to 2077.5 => 0.84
